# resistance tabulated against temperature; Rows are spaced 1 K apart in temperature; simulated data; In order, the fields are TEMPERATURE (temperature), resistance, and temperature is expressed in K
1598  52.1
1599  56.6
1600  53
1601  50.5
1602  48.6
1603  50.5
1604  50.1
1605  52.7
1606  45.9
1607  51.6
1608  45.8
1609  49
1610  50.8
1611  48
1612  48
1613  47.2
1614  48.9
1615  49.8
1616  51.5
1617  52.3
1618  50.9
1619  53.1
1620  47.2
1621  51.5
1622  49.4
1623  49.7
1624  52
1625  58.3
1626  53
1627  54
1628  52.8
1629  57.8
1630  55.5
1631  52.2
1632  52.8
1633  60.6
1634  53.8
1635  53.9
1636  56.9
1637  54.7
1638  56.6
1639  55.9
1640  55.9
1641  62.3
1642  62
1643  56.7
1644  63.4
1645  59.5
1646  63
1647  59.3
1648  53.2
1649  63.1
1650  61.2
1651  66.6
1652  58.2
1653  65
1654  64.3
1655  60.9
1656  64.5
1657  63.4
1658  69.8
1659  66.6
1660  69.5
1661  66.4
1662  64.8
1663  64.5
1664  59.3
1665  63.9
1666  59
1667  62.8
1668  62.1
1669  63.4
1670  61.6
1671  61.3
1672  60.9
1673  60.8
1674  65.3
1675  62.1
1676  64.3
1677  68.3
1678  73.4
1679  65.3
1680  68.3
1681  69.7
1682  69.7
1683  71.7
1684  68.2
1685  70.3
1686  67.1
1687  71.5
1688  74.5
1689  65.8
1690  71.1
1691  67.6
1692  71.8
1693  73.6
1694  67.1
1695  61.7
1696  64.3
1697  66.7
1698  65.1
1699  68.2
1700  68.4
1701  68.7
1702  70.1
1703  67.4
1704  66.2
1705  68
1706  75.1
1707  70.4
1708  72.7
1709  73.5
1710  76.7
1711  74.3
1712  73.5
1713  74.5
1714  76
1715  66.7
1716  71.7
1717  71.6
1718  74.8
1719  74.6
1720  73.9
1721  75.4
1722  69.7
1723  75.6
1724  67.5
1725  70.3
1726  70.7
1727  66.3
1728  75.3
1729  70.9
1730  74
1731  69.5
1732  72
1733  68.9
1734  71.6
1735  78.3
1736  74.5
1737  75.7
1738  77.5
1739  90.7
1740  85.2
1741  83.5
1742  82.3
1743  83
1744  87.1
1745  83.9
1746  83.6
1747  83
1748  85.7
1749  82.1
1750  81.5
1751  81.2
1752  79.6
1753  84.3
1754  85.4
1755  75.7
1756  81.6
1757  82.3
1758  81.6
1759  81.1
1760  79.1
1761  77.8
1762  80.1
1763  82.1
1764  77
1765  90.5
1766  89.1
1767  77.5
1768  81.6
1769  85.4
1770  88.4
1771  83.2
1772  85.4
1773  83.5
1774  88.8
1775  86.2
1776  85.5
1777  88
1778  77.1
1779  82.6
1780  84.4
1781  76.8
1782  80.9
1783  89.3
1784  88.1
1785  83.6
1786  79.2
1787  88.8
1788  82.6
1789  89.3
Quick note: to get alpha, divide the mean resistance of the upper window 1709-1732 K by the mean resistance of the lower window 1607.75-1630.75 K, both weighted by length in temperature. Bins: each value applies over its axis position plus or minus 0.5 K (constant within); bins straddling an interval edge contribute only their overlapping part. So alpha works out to 1.41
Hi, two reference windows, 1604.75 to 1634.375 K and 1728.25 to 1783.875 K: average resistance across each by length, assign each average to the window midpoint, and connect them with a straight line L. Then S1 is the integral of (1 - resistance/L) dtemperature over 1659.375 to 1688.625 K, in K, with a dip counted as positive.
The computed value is -1.1 K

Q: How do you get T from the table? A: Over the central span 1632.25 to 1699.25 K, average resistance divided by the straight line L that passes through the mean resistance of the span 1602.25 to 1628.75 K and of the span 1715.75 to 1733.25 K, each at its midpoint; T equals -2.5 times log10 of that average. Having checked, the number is -0.06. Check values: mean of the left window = 50.6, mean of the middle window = 63.9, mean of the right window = 71.9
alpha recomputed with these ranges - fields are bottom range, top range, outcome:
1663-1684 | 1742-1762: 1.27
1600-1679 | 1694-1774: 1.33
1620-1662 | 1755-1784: 1.42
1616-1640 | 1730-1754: 1.49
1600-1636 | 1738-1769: 1.60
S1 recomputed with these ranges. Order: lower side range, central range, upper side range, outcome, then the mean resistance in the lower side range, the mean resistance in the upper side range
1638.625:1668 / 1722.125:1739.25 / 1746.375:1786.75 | 0.7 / 62.3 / 82.9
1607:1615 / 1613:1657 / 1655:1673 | -0.8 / 48.5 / 63.6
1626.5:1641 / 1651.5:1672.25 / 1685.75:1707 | -0.7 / 55.5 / 68.6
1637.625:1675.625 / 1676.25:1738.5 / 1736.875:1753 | 2.7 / 62.1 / 83.1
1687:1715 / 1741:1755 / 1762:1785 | -0.7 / 70.1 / 84.1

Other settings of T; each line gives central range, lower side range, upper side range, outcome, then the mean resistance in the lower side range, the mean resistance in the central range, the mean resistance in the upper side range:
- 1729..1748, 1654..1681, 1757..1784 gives -0.02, 64.4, 79.1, 83.3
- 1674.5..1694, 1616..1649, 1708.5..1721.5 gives -0.04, 55.4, 69.1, 73.6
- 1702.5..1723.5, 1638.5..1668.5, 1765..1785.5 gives 0.01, 62.2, 72.5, 84.4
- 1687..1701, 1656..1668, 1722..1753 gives 0.03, 64.4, 68.3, 77.7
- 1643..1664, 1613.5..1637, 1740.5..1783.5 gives -0.07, 53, 63.1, 83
